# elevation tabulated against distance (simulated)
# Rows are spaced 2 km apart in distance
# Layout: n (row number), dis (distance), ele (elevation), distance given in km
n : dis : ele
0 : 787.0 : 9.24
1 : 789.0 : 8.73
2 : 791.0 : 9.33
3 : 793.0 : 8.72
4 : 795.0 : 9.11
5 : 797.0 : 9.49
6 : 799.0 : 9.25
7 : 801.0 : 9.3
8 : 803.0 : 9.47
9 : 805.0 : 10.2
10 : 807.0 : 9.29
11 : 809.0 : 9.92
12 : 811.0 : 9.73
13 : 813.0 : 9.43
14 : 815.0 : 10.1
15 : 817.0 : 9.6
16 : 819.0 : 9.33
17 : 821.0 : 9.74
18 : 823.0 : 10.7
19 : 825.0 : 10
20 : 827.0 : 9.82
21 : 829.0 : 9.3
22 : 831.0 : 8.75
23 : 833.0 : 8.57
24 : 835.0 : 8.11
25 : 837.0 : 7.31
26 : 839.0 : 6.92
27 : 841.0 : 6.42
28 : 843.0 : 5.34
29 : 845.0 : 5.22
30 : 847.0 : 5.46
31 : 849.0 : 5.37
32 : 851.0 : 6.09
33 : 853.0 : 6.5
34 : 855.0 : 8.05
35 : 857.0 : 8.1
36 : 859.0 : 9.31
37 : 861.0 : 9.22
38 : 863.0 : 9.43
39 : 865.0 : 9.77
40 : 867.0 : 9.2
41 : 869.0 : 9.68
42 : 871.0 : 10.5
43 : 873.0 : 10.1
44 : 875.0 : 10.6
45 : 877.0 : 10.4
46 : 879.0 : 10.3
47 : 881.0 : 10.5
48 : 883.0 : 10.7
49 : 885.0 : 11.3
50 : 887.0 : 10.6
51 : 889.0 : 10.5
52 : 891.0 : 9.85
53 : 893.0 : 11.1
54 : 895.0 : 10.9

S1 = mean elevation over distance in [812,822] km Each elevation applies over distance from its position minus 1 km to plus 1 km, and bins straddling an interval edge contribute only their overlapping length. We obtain 9.64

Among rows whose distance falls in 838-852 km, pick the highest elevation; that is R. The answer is 6.92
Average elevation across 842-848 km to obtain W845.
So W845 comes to 5.34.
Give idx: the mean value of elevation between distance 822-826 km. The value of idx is 10.3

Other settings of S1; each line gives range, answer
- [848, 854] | 5.99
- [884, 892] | 10.6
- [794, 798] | 9.3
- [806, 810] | 9.61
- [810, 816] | 9.75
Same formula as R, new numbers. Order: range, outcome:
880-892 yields 11.3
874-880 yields 10.6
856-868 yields 9.77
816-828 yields 10.7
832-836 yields 8.57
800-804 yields 9.47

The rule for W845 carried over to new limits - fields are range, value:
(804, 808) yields 9.74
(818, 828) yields 9.92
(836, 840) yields 7.12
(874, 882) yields 10.4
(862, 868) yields 9.47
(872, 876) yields 10.3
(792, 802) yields 9.17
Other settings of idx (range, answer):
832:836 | 8.34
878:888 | 10.7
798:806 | 9.55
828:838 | 8.41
